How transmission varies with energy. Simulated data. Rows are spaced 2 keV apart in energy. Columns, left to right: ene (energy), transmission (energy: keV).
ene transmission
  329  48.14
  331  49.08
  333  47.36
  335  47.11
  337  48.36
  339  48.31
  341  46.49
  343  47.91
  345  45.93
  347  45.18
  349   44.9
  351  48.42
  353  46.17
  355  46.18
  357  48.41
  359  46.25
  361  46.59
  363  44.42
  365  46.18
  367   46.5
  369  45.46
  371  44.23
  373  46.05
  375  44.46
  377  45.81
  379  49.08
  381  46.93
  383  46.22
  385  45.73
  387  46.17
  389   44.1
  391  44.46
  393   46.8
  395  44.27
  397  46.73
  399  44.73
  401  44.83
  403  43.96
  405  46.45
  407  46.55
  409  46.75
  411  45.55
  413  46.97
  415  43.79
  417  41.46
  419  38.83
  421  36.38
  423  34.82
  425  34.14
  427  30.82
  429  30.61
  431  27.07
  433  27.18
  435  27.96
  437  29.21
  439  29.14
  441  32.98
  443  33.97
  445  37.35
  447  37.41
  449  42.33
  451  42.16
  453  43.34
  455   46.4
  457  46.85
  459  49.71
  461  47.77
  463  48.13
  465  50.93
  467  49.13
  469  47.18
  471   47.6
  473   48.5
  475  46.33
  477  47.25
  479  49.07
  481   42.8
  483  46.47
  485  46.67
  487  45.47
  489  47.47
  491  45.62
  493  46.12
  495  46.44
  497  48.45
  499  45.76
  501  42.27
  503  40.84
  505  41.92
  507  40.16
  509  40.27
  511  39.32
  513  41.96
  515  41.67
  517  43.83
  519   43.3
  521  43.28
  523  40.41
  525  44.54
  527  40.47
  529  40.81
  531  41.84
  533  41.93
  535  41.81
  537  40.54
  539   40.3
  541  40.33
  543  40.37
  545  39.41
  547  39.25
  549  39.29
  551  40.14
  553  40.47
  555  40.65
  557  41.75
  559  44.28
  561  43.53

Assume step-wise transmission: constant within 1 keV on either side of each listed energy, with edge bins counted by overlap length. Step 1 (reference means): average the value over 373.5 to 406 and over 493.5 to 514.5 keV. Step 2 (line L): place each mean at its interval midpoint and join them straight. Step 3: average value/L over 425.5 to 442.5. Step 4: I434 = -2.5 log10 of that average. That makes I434 0.44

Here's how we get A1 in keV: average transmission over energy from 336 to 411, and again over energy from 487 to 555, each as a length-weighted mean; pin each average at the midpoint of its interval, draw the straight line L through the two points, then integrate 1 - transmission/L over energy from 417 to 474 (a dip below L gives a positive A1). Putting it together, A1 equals 6.3 keV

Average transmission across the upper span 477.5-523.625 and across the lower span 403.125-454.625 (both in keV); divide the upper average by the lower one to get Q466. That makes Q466 1.17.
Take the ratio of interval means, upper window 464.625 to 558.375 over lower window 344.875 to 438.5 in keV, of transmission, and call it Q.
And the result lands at 1.02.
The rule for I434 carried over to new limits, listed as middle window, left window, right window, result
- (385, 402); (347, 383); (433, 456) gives -0.066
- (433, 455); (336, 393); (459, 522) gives 0.267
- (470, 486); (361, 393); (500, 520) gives -0.104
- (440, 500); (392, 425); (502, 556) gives -0.075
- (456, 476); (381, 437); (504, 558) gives -0.178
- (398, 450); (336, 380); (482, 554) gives 0.187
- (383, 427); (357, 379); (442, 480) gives 0.059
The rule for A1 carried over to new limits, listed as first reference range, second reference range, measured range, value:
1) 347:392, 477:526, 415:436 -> 5.5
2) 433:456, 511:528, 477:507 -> -4.0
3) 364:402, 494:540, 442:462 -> 0.5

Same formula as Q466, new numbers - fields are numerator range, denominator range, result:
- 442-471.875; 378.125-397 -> 0.97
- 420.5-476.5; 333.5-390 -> 0.85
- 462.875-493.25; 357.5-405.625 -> 1.03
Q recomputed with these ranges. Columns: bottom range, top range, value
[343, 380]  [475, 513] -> 0.96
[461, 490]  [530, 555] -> 0.85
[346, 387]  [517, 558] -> 0.89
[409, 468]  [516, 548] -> 1.06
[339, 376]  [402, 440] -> 0.81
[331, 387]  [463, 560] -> 0.93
